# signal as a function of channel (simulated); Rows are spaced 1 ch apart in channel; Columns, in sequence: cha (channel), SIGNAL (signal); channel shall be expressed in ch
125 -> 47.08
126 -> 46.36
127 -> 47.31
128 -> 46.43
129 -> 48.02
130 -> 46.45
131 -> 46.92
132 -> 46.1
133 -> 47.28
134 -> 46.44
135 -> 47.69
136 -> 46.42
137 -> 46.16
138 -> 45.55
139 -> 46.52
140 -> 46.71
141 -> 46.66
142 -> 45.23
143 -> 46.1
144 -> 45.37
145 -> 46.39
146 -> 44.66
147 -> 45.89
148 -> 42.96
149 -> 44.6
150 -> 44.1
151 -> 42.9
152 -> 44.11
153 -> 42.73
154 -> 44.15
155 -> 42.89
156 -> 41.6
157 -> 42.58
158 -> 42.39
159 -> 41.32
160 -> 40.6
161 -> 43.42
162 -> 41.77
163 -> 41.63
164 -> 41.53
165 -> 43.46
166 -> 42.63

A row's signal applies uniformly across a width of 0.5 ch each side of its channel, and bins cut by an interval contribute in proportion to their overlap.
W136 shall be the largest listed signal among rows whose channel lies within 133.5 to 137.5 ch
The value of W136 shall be 47.69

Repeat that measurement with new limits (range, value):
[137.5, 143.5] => 46.71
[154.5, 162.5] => 43.42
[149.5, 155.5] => 44.15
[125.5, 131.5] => 48.02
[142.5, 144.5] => 46.1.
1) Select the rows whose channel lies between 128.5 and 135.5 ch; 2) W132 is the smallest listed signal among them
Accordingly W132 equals 46.1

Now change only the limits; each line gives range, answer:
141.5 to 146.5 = 44.66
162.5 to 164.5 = 41.53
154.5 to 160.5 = 40.6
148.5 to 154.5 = 42.73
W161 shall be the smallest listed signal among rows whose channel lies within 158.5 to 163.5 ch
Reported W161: 40.6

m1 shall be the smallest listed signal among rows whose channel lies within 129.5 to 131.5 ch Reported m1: 46.45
